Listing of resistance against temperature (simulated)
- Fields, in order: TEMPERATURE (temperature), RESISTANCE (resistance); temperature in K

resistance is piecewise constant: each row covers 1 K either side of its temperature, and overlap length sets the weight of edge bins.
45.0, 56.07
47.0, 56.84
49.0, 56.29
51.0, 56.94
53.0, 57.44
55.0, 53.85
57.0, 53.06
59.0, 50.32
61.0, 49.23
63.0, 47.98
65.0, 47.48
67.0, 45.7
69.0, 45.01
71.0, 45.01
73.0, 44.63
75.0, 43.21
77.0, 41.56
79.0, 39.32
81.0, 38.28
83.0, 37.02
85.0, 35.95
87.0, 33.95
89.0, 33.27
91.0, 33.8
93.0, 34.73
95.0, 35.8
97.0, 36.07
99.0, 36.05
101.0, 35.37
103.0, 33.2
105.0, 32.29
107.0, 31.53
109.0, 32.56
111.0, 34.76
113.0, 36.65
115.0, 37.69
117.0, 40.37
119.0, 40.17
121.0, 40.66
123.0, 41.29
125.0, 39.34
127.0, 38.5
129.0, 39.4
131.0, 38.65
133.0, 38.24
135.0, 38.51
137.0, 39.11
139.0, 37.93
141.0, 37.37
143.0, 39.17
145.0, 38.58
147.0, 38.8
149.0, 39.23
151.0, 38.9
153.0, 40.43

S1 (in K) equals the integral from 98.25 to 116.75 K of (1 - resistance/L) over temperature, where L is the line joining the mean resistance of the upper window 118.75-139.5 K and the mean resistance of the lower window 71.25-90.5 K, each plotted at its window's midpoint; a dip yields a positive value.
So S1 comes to 2.1 K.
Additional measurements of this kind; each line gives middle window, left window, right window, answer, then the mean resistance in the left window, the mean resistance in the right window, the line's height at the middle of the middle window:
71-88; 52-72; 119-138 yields 2.65 K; 49.5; 39.3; 46.8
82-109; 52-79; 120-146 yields 5.77 K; 47.7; 39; 43.8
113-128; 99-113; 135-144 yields -1.58 K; 33.7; 38.4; 35.8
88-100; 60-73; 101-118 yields 1.26 K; 46.6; 34.9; 39.1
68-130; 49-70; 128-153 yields 9.99 K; 51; 38.7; 45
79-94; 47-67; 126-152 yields 3.77 K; 52.4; 38.6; 47.4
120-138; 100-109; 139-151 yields -1.45 K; 33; 38.6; 36.4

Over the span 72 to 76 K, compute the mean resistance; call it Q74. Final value 43.9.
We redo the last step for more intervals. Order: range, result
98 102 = 35.7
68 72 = 45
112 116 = 37.2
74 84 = 39.9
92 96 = 35.3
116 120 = 40.3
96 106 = 34.6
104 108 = 31.9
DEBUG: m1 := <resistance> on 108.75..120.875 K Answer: 37.6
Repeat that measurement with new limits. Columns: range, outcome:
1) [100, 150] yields 37.6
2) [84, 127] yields 36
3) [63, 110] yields 38.1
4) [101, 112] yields 33.1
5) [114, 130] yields 39.7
